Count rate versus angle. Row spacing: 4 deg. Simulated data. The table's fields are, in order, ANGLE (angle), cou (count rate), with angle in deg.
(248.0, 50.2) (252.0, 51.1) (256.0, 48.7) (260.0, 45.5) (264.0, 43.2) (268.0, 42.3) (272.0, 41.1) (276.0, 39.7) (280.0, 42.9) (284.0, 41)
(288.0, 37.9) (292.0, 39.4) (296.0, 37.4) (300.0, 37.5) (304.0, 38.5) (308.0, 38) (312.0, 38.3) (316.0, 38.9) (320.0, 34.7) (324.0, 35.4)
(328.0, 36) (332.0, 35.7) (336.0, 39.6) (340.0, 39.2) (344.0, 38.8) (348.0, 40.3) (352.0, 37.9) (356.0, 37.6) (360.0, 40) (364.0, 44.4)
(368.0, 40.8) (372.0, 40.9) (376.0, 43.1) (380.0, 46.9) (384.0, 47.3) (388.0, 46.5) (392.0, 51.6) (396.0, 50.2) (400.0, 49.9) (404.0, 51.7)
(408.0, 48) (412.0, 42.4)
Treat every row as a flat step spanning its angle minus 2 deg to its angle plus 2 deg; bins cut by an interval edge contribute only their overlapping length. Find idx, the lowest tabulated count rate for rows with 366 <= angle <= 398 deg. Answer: 40.8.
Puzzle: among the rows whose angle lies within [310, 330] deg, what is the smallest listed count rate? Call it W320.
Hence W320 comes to 34.7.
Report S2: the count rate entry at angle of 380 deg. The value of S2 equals 46.9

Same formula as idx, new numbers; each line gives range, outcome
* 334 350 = 38.8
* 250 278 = 39.7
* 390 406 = 49.9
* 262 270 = 42.3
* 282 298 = 37.4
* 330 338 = 35.7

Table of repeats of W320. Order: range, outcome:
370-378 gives 40.9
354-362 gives 37.6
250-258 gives 48.7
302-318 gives 38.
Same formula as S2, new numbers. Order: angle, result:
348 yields 40.3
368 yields 40.8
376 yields 43.1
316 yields 38.9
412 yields 42.4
